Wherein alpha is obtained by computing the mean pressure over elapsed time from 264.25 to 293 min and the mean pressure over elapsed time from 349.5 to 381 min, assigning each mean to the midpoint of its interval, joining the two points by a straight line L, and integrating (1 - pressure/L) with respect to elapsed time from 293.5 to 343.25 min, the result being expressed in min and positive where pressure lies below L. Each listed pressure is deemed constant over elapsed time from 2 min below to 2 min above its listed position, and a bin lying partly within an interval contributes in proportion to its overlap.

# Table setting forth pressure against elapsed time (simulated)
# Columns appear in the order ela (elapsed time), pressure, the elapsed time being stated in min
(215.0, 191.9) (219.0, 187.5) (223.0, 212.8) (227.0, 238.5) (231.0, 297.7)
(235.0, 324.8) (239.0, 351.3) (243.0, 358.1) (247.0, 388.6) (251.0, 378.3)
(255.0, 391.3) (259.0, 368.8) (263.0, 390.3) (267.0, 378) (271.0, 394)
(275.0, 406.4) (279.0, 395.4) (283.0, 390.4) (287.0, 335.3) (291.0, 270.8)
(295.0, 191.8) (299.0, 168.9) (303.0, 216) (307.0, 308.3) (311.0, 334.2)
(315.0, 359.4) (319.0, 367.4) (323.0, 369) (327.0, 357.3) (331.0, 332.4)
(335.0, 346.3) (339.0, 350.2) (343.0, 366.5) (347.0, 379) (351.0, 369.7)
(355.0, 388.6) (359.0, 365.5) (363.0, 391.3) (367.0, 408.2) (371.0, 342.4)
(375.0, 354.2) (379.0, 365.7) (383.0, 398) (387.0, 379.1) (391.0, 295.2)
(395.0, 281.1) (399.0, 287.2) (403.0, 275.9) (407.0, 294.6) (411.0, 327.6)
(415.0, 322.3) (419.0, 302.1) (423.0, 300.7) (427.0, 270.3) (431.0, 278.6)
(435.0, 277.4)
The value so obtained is 7.8 min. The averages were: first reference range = 368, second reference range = 373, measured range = 312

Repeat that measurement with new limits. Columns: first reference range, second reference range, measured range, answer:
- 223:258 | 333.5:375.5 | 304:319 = 1.10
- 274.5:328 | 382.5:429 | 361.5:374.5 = -2.76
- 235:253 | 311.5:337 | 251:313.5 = 4.96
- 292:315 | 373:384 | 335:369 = -4.76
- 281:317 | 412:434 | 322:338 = -3.42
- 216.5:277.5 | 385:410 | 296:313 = 3.72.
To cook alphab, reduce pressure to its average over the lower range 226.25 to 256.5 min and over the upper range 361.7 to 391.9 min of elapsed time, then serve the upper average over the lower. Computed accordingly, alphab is 1.07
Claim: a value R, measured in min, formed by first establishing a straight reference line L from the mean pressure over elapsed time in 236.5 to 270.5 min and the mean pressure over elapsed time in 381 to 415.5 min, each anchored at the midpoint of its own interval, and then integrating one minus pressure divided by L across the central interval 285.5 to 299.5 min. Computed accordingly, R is 4.44 min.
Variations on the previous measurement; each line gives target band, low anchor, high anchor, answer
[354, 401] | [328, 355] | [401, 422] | -3.1 min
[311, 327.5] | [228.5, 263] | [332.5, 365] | 0.2 min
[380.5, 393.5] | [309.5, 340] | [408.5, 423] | -1.1 min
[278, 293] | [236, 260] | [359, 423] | 0.7 min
